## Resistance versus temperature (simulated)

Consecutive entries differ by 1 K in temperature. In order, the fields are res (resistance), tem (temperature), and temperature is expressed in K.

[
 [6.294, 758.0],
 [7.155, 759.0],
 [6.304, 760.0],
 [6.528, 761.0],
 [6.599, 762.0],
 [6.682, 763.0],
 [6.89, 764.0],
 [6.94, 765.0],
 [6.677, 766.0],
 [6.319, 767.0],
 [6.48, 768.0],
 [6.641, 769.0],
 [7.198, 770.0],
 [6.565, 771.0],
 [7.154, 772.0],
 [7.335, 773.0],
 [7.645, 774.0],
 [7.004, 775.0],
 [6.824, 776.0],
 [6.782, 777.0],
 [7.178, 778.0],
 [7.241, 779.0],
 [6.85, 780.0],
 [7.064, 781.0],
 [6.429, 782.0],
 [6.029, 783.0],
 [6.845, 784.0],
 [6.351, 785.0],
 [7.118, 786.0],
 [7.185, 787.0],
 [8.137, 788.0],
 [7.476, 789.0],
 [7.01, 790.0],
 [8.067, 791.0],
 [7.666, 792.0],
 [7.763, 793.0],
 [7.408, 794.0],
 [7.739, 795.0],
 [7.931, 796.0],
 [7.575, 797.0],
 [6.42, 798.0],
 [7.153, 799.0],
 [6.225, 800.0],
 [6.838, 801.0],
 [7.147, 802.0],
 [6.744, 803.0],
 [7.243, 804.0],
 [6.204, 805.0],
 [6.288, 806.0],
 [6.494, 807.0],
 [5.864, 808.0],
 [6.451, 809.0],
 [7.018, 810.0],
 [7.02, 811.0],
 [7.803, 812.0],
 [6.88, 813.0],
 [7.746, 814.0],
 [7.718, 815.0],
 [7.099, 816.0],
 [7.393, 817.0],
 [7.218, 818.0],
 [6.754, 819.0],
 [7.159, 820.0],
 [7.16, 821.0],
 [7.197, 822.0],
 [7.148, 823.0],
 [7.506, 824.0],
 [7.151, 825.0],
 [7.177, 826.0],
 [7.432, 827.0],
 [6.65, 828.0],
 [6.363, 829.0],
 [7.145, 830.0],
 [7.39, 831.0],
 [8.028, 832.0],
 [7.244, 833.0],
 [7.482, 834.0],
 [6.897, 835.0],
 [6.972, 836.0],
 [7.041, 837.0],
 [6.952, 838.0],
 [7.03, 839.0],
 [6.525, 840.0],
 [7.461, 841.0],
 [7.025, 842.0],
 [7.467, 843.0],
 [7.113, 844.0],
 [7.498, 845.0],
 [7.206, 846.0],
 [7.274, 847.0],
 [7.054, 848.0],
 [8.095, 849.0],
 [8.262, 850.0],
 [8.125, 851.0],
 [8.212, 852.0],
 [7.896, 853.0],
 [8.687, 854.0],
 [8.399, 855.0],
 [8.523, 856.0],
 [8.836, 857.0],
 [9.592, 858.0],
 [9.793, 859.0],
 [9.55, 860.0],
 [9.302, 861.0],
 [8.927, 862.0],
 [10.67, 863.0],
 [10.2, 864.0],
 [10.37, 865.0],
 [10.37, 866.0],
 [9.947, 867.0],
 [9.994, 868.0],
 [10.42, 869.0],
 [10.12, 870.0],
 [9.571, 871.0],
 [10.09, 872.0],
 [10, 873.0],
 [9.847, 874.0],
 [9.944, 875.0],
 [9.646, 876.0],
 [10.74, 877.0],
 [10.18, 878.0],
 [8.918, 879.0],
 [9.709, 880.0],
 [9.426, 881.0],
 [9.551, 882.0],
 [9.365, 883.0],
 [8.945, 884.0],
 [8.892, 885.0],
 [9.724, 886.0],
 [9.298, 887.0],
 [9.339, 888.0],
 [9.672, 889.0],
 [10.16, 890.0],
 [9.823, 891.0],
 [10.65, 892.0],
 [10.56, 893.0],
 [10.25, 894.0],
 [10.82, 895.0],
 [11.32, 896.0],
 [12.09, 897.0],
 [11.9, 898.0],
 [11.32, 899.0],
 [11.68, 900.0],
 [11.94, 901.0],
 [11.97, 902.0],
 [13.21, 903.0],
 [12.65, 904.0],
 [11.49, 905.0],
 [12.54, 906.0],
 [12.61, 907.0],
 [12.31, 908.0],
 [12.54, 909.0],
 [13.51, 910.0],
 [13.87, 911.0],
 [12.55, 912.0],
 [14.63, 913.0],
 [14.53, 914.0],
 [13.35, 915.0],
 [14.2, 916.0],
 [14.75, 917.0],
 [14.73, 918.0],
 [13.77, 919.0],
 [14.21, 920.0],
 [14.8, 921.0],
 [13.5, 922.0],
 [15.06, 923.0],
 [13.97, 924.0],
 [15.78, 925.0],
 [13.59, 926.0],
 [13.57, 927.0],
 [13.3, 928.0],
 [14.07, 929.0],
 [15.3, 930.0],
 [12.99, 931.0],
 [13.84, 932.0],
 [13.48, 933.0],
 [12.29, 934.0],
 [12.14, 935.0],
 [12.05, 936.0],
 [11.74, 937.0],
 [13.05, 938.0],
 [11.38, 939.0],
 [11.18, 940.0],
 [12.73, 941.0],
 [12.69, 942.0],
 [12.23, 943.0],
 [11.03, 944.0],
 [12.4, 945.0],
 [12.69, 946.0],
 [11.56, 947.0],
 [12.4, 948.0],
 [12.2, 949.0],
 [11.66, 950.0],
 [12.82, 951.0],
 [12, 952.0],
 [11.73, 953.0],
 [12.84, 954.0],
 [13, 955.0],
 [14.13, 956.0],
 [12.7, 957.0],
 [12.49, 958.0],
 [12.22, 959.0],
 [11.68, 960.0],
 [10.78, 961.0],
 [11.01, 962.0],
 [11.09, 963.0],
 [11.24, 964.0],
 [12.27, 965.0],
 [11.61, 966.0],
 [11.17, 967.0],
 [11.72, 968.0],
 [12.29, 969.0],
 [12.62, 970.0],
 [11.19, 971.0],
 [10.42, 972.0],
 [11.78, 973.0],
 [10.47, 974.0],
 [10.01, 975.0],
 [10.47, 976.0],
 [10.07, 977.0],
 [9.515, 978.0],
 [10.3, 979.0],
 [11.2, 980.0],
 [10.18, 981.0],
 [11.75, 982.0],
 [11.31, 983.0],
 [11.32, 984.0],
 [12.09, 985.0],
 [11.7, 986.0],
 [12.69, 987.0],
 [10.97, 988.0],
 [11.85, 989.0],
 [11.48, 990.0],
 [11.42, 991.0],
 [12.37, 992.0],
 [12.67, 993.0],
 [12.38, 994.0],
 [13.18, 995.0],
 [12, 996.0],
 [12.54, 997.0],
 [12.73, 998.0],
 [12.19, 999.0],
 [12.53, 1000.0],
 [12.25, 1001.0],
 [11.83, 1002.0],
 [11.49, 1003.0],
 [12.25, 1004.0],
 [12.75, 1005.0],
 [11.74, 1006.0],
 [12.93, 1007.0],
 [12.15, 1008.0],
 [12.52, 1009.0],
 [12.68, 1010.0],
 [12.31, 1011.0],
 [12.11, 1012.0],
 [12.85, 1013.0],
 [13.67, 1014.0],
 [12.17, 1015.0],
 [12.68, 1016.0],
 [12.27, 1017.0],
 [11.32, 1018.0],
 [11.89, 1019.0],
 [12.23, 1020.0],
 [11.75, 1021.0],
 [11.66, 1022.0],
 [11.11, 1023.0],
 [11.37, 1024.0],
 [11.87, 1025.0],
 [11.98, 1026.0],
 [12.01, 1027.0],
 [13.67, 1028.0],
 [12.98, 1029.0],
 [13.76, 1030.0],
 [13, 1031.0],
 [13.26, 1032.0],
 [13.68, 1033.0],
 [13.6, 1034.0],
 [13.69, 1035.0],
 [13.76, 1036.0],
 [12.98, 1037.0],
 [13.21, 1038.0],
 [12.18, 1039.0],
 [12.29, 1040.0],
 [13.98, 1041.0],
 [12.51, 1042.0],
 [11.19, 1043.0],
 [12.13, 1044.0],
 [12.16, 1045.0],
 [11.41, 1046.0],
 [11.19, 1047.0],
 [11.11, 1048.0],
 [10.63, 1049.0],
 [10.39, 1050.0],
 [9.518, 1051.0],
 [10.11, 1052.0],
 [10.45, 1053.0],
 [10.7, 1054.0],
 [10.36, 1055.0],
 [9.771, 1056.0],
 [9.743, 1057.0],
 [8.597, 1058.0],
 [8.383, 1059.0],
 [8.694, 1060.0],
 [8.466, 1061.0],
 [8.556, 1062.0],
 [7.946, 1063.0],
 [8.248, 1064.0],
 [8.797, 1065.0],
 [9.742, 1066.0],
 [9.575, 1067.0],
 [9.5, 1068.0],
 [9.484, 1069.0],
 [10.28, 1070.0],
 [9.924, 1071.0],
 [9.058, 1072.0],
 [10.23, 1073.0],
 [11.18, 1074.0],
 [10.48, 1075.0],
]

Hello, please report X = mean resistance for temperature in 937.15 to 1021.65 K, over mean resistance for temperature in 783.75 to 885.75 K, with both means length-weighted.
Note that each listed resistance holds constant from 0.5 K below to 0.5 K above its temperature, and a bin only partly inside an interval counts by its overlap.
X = 1.49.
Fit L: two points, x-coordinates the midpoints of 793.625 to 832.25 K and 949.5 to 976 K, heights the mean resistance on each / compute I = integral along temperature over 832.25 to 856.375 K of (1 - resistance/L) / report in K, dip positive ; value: 1.6 K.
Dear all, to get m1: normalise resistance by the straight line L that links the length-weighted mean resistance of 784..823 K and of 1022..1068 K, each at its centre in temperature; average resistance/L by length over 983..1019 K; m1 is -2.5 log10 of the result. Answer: -0.168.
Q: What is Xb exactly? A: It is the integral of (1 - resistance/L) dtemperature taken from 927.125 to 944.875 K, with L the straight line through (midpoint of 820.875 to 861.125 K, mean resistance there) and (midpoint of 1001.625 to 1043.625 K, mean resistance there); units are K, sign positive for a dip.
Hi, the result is -4.38 K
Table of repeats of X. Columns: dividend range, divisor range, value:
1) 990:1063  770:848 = 1.67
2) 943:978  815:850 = 1.63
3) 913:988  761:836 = 1.76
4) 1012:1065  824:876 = 1.38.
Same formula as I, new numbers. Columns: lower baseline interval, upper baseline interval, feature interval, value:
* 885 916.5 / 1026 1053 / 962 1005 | 1.7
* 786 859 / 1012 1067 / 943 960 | -4.5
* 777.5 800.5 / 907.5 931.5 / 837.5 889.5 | 9.9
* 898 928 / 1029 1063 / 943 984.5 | 3.3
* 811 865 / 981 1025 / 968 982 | 0.6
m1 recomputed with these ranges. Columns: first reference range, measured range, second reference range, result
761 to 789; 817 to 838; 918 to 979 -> 0.193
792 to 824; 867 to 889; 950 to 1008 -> -0.083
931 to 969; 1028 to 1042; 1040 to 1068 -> -0.247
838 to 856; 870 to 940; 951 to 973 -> -0.211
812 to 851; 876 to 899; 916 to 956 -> 0.032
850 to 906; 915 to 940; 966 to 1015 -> -0.248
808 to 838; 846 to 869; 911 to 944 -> 0.031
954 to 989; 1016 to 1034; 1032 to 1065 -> -0.115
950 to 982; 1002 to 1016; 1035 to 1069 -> -0.127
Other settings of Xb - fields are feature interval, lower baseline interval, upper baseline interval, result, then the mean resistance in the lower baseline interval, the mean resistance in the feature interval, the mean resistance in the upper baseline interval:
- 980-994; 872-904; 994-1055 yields 0.02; 10.4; 11.7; 12.2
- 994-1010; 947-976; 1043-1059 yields -1.61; 11.8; 12.4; 10.5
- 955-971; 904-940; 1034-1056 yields 1.14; 13.4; 11.9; 11.7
